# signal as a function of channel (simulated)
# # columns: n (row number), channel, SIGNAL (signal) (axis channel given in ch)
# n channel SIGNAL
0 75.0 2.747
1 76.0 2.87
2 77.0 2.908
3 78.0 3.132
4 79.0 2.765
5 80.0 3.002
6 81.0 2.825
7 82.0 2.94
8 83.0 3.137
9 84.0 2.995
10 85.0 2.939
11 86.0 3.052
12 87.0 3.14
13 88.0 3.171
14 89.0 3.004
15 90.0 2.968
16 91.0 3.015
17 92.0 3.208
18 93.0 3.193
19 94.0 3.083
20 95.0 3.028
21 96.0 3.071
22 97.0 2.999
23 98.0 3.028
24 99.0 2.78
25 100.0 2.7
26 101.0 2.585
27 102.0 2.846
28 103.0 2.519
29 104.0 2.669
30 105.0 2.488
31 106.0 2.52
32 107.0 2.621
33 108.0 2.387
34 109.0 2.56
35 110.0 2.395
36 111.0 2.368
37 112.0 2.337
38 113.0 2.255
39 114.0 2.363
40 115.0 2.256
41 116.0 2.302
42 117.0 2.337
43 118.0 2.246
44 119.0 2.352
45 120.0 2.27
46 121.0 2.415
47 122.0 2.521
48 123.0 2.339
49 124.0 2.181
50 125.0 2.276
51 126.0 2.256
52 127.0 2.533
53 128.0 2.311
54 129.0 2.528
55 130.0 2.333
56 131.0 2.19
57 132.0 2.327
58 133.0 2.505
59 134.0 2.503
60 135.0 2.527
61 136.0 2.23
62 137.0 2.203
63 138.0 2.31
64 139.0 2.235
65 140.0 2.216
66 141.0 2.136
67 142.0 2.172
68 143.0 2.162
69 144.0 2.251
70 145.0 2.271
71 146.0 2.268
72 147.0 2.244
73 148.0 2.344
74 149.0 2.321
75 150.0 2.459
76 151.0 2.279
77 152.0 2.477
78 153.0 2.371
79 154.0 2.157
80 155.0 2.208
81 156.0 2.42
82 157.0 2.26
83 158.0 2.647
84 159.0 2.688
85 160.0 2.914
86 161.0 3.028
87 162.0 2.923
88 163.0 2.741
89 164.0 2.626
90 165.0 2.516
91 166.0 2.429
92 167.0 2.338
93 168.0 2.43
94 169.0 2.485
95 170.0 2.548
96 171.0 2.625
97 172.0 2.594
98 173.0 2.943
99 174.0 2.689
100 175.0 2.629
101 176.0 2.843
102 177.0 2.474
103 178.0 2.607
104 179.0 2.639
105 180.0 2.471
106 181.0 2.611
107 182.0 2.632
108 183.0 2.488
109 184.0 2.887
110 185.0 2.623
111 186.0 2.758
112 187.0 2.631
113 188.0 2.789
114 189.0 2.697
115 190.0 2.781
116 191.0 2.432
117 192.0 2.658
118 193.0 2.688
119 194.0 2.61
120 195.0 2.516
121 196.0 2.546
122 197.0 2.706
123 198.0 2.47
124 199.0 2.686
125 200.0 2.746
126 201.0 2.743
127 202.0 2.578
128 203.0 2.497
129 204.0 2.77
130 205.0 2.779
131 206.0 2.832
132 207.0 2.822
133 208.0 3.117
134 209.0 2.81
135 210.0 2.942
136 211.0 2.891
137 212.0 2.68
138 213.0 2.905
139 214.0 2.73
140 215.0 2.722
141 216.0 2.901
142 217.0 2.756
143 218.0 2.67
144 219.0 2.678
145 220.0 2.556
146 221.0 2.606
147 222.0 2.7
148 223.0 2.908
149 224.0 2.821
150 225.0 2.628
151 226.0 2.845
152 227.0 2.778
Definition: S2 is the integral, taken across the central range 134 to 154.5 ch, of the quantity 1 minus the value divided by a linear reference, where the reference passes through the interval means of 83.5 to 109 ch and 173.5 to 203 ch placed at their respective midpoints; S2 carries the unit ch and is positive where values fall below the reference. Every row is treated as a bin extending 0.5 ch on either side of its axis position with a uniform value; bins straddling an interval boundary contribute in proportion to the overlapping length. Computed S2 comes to 3.5 ch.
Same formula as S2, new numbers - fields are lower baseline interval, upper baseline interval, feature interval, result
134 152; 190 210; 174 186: -0.4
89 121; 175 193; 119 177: 4.7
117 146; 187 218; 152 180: -0.7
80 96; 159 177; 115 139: 4.3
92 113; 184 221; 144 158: 2.0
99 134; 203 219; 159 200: 0.5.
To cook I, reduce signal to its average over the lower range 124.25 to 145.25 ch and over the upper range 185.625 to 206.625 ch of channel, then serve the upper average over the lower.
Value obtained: 1.2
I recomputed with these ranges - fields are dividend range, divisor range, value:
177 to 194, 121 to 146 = 1.14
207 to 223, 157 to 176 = 1.05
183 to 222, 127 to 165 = 1.13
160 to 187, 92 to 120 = 1.01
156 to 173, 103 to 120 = 1.09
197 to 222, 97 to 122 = 1.10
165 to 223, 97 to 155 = 1.12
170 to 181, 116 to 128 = 1.13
